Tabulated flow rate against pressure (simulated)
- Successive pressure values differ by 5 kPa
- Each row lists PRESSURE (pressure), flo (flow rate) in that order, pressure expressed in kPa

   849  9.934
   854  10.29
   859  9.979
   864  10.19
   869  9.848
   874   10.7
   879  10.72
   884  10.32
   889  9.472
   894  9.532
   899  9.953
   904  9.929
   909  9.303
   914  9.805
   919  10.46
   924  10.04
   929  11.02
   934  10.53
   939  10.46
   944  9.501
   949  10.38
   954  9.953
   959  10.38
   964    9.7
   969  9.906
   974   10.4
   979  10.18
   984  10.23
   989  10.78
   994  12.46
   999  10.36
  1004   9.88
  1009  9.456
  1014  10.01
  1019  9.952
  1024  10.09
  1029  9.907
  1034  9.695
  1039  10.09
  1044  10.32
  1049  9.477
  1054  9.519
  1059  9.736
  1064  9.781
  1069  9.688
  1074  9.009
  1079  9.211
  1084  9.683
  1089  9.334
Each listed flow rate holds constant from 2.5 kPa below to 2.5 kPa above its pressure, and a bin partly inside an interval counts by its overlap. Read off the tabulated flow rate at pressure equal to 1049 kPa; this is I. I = 9.477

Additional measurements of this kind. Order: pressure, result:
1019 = 9.952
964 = 9.7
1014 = 10.01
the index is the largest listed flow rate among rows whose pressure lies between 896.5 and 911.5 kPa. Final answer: 9.953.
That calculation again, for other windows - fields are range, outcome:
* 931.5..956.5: 10.53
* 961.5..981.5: 10.4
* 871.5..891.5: 10.72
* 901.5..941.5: 11.02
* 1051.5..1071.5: 9.781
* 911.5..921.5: 10.46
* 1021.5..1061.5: 10.32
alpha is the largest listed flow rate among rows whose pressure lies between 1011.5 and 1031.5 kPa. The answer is 10.09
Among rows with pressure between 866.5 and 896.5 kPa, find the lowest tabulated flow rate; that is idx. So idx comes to 9.472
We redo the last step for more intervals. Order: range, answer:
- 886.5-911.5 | 9.303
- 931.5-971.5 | 9.501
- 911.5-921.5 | 9.805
